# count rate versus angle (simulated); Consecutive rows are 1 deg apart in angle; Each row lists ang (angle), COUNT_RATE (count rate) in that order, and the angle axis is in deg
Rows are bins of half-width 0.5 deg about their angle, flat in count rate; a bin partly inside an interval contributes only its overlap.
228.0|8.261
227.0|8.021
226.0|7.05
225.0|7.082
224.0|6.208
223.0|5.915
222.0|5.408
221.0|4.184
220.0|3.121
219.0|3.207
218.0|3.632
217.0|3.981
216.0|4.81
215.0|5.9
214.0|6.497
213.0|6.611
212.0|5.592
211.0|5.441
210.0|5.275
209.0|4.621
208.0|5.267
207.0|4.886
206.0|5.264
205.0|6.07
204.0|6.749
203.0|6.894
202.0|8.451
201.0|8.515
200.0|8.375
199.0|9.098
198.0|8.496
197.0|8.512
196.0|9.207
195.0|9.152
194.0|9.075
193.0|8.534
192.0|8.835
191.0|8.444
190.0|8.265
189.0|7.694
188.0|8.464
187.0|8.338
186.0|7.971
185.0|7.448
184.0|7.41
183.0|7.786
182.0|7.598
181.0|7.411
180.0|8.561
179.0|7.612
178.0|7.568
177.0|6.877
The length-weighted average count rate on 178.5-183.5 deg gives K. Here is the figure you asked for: 7.79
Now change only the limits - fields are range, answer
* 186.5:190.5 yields 8.19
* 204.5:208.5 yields 5.37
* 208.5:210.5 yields 4.95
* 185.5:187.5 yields 8.15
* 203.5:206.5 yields 6.03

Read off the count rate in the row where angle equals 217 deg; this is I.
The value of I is 3.981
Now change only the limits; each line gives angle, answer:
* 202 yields 8.451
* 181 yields 7.411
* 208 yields 5.267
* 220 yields 3.121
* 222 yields 5.408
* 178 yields 7.568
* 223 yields 5.915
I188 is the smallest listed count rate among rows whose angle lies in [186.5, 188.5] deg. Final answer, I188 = 8.338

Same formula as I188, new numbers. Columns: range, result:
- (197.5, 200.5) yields 8.375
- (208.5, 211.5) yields 4.621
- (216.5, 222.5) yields 3.121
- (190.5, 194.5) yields 8.444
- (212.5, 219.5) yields 3.207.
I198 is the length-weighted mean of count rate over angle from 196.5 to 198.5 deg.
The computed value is 8.5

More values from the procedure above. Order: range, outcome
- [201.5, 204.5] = 7.36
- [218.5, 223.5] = 4.37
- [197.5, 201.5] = 8.62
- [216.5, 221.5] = 3.62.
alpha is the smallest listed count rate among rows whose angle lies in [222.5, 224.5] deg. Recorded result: 5.915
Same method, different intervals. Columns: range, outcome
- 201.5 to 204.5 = 6.749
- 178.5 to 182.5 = 7.411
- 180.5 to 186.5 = 7.41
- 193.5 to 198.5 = 8.496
